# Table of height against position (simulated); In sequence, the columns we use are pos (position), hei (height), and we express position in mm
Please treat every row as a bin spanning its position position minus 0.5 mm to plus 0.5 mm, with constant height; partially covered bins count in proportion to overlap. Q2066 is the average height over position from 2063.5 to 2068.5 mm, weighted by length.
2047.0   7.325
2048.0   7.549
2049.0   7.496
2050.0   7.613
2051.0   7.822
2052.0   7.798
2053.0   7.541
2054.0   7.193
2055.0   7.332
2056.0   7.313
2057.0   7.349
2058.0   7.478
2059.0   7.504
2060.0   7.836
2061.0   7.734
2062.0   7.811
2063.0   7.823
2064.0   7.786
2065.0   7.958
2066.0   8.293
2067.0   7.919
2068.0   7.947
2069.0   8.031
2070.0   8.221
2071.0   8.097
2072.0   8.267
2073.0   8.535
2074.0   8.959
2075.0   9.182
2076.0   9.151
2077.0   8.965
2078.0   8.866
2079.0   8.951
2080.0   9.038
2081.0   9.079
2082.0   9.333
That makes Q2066 7.98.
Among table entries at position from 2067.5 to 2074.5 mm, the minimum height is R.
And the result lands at 7.947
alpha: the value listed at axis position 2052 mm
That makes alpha 7.798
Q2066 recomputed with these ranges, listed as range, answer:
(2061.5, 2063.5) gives 7.82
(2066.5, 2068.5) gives 7.93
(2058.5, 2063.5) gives 7.74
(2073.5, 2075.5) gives 9.07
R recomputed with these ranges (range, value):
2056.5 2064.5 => 7.349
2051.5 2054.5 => 7.193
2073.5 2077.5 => 8.959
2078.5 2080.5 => 8.951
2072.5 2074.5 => 8.535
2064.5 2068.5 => 7.919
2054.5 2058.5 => 7.313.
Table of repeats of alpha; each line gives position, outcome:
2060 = 7.836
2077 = 8.965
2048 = 7.549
